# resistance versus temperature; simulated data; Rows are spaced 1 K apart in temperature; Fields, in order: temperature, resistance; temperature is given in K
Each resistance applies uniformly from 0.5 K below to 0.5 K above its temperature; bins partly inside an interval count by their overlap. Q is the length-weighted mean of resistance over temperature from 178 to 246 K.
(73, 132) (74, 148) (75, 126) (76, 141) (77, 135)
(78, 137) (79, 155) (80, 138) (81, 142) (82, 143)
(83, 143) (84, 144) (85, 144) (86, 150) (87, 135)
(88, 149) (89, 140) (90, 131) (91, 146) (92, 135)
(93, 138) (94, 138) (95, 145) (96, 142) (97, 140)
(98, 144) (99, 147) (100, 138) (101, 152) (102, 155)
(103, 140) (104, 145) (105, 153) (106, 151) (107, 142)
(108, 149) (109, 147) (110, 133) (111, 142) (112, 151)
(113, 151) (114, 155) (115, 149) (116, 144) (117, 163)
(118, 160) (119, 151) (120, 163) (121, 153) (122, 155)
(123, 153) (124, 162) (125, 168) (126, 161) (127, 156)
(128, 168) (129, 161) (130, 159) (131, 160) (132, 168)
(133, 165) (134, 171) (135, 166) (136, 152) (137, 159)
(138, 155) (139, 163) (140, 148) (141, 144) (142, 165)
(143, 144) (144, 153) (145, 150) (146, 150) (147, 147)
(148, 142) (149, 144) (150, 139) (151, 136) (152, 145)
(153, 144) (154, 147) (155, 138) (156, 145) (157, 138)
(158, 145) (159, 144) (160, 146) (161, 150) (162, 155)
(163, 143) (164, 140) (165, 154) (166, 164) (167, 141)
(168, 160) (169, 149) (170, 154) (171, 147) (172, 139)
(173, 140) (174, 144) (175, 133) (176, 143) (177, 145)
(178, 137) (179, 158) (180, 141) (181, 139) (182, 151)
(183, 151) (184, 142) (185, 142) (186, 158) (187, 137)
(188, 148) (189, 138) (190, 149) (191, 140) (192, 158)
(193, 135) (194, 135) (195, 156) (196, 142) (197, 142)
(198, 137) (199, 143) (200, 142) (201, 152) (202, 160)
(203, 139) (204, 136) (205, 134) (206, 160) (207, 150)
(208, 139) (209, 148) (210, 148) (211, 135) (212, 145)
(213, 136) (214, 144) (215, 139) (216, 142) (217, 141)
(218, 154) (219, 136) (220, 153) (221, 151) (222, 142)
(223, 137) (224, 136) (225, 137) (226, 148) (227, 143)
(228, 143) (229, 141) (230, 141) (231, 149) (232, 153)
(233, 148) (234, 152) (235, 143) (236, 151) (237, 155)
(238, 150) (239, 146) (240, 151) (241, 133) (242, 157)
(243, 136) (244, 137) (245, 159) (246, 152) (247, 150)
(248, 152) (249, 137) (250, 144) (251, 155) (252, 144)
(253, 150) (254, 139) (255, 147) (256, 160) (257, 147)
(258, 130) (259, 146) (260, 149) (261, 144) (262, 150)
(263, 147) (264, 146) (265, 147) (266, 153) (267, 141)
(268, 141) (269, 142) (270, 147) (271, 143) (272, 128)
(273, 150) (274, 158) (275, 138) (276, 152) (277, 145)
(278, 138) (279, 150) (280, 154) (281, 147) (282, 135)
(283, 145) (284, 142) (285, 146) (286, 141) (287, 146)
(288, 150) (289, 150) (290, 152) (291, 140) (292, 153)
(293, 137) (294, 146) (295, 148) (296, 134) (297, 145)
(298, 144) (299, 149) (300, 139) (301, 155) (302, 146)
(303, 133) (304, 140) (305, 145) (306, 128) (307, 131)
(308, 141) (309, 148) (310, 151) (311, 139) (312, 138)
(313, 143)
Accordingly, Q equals 145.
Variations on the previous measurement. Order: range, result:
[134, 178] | 148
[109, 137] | 157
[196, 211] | 145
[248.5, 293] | 146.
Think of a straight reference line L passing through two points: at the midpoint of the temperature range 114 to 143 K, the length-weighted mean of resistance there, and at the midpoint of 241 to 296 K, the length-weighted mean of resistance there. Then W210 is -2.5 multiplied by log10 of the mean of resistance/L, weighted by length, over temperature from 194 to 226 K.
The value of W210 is 0.054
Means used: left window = 158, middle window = 144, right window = 146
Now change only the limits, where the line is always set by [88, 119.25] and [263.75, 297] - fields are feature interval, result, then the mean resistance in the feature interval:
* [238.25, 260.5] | -0.01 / 146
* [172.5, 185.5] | 0.01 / 144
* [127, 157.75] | -0.05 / 152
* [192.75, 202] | 0.01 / 144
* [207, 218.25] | 0.02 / 143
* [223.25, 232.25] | 0.02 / 143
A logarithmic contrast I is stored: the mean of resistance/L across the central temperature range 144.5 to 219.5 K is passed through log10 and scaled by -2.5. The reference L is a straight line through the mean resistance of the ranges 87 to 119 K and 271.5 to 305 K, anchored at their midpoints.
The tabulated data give 0.00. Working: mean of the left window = 146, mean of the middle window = 145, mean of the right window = 145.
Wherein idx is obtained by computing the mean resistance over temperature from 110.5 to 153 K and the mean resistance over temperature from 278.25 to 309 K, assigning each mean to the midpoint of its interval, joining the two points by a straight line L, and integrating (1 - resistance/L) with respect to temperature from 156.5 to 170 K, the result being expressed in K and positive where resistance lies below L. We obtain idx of 0.33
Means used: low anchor 154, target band 149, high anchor 144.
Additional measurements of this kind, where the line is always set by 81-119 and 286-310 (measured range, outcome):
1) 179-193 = -0.12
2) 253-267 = -0.25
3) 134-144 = -0.75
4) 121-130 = -0.93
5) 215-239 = -0.19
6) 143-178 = -0.19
